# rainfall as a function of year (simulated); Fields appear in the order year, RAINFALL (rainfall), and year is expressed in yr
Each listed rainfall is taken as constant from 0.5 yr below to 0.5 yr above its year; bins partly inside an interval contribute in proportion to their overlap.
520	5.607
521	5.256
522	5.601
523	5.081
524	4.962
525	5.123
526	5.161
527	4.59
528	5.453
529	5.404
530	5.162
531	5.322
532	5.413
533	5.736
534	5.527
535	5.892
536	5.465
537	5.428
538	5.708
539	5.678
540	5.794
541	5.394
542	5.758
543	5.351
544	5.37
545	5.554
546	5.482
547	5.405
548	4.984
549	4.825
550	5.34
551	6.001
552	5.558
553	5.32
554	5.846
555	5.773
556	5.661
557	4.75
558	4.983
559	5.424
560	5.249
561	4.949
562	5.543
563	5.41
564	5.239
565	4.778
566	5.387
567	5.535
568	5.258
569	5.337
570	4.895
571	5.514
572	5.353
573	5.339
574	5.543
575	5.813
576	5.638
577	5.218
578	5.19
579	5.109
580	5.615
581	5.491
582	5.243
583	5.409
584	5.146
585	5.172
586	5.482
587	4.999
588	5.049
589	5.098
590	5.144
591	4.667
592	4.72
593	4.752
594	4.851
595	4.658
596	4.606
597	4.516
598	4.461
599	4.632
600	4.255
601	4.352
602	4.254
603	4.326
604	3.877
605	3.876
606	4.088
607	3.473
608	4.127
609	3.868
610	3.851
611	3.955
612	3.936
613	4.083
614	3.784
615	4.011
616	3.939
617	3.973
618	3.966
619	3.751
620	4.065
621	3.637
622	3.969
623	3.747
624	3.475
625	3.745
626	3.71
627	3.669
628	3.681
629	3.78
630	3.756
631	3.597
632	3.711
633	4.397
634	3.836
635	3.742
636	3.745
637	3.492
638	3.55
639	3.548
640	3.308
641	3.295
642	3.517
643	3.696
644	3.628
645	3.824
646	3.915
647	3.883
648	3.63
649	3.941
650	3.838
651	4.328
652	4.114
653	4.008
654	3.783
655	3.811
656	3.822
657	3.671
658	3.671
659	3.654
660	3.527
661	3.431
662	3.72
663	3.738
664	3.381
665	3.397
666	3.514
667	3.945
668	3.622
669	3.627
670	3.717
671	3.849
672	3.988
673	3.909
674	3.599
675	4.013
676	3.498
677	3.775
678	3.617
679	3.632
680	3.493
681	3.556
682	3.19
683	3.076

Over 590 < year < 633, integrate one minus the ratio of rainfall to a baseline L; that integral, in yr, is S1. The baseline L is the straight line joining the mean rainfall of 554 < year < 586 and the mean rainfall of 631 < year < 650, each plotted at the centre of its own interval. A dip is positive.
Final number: 3.0 yr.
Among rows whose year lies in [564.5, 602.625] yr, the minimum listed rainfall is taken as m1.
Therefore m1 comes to 4.254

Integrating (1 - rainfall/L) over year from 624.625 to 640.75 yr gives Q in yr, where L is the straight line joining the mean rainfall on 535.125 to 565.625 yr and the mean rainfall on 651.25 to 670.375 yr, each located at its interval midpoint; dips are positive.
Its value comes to 1.7 yr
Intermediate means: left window 5.41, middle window 3.7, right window 3.7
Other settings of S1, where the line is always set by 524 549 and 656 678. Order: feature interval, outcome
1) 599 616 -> 1.69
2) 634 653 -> 1.21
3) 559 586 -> -2.21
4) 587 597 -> -0.34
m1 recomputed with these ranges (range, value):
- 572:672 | 3.295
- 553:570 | 4.75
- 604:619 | 3.473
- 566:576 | 4.895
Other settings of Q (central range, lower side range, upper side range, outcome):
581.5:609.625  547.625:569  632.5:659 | 0.4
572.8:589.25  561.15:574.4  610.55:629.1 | -1.3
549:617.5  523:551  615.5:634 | -4.9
